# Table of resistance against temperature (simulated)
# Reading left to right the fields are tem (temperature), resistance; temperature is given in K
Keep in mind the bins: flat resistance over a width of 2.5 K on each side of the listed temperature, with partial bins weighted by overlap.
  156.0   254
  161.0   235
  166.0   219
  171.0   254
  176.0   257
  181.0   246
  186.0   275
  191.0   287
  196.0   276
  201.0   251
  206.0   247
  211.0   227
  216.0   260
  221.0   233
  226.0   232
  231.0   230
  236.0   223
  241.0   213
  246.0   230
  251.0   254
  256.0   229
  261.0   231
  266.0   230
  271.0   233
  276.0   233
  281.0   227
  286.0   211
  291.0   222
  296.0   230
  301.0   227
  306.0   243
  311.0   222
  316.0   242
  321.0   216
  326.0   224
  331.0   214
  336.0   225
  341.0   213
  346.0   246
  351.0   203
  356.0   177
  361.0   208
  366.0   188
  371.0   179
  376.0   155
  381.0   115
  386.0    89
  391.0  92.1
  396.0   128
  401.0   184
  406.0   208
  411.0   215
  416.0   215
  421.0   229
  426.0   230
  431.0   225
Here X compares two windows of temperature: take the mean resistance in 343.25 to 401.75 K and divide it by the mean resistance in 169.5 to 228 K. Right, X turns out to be 0.6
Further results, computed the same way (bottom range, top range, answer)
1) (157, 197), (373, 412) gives 0.57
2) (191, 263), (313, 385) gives 0.83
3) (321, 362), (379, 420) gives 0.74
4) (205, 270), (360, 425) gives 0.73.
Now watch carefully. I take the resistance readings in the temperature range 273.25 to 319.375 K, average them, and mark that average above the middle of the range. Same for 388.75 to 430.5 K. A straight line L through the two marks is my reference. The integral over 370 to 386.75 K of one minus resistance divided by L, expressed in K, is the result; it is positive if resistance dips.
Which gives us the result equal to 5.5 K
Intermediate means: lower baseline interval 228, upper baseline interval 190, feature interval 135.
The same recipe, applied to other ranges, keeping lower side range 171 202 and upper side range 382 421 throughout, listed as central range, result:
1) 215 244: 1.74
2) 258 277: -0.38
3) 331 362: -3.63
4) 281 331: -4.08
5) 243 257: -0.15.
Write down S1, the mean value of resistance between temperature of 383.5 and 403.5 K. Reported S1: 123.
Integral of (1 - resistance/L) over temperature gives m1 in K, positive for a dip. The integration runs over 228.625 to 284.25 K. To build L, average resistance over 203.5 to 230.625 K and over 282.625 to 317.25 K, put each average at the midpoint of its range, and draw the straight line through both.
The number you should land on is 0.8 K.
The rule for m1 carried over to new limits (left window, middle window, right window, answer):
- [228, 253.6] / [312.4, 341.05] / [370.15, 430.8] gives -3.5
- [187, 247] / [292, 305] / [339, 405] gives -1.6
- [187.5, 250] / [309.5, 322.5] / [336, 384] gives -1.4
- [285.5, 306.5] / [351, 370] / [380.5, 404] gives -4.1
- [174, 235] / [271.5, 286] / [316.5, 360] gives 0.3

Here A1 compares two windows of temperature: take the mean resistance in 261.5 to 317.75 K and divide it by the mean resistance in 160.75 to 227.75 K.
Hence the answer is 0.91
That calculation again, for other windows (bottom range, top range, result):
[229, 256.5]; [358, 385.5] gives 0.71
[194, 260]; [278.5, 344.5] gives 0.94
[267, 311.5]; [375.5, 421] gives 0.70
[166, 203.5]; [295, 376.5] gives 0.82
